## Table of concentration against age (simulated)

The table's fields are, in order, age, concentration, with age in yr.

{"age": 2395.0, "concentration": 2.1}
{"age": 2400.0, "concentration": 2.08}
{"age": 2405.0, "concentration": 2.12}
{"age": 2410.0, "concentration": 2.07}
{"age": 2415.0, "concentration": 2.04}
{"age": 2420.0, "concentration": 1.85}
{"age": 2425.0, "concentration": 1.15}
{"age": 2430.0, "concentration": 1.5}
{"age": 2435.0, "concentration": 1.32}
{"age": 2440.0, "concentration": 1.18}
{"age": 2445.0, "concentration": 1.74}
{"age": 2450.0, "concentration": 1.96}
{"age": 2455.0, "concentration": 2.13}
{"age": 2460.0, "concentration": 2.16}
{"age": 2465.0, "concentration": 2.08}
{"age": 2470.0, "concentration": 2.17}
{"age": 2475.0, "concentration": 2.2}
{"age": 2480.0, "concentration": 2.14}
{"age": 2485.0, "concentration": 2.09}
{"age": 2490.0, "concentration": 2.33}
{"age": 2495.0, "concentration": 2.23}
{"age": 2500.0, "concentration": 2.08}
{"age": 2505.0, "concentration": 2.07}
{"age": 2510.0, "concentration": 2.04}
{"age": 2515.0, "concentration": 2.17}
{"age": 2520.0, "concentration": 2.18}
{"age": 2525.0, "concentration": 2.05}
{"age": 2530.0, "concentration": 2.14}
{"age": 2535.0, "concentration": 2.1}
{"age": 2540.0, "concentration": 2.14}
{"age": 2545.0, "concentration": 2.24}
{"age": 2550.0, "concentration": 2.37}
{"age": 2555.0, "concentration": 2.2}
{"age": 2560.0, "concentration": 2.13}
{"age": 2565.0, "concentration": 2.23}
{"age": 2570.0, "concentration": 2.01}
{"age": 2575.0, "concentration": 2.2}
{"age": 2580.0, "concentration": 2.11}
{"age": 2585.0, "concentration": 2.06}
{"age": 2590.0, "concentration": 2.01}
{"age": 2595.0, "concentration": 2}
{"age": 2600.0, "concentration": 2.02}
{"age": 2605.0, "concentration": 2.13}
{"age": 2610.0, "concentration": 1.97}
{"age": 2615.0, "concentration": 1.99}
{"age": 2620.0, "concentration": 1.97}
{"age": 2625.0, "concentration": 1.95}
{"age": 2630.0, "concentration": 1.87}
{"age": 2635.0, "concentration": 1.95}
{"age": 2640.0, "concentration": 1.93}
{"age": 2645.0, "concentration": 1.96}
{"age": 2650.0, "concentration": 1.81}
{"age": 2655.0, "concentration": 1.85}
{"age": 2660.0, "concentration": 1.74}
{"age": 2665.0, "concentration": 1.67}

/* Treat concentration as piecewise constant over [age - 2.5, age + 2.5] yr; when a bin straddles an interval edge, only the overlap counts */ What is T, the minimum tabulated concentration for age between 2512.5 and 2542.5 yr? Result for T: 2.05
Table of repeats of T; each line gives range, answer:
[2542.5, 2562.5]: 2.13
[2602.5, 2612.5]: 1.97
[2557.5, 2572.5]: 2.01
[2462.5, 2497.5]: 2.08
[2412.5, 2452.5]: 1.15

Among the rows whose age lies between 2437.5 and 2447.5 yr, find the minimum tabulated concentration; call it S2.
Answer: 1.18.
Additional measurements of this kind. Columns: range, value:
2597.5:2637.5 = 1.87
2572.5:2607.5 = 2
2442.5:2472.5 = 1.74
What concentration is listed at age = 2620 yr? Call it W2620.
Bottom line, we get 1.97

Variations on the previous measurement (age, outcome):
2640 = 1.93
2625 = 1.95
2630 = 1.87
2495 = 2.23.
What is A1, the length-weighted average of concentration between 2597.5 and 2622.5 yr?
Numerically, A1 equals 2.02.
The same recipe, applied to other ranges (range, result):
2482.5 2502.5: 2.18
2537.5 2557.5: 2.24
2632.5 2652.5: 1.91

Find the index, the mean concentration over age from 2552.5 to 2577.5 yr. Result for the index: 2.15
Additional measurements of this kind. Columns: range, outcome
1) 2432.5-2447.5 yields 1.41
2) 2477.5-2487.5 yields 2.11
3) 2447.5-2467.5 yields 2.08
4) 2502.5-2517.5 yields 2.09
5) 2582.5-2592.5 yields 2.04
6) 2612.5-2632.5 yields 1.94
